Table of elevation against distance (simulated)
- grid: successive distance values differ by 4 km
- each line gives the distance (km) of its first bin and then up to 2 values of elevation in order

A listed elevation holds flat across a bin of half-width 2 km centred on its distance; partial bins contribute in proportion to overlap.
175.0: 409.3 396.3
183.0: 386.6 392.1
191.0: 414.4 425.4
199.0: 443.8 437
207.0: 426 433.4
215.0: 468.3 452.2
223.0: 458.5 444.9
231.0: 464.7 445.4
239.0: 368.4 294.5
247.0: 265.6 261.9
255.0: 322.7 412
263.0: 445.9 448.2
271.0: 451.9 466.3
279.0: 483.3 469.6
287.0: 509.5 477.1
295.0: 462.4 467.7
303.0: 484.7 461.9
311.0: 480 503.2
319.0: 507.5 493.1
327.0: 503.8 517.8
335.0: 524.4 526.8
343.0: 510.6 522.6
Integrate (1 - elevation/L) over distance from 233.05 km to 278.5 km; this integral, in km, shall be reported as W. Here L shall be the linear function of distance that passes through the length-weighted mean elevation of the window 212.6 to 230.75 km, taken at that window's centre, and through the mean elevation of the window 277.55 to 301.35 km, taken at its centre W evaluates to 8.2 km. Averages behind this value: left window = 456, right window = 478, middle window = 384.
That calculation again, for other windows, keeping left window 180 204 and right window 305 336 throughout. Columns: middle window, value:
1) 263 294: 0.1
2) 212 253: 4.3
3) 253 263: 1.6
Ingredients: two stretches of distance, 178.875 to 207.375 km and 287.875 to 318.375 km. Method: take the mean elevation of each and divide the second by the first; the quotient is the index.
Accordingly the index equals 1.15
